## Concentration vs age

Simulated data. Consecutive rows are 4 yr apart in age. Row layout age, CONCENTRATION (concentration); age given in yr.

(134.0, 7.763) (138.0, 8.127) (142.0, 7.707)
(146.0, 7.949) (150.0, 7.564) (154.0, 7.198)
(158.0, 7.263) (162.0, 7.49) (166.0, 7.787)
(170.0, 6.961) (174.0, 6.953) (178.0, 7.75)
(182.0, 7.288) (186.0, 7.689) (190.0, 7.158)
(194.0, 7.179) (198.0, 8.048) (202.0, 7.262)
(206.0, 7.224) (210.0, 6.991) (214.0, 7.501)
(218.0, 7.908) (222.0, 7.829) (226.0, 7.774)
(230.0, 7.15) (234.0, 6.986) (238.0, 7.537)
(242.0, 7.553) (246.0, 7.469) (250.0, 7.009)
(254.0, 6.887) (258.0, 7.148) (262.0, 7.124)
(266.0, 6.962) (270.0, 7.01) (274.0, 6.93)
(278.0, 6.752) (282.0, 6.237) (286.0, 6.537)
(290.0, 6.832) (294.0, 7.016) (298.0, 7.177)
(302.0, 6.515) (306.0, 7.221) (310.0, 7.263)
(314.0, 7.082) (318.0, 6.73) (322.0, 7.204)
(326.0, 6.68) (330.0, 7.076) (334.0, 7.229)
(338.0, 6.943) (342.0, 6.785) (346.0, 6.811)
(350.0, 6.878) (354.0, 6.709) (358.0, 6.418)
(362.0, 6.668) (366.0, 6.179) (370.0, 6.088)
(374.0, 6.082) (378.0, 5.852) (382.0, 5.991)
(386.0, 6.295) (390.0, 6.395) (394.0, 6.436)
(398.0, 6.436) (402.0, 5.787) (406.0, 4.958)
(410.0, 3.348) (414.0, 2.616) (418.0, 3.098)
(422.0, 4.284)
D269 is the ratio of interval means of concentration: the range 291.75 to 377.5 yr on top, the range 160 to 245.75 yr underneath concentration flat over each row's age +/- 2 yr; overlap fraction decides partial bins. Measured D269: 0.9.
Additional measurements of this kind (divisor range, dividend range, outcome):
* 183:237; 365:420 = 0.72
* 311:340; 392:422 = 0.66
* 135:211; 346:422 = 0.76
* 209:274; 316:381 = 0.91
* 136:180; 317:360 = 0.91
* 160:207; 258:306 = 0.93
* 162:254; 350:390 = 0.85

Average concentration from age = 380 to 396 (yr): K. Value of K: 6.28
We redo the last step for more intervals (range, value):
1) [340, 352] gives 6.82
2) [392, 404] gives 6.22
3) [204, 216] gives 7.24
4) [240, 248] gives 7.51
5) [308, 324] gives 7.07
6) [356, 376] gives 6.29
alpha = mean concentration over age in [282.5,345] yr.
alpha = 6.93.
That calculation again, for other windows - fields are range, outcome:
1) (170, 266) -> 7.35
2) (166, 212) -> 7.34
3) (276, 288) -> 6.51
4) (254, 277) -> 7.01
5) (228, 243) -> 7.29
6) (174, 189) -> 7.46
